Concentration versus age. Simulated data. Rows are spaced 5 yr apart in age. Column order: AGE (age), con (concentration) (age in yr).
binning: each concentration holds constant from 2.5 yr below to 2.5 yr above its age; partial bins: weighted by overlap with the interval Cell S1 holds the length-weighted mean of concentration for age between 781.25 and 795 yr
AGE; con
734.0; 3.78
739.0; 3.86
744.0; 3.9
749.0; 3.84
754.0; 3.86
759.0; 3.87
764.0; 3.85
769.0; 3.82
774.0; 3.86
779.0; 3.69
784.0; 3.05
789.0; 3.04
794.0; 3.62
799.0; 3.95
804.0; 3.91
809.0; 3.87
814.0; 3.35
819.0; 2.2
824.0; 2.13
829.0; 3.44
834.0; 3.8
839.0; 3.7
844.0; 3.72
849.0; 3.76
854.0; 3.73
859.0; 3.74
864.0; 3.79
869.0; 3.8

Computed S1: 3.2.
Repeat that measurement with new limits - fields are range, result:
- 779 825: 3.3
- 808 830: 2.91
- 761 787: 3.65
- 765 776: 3.84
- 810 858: 3.35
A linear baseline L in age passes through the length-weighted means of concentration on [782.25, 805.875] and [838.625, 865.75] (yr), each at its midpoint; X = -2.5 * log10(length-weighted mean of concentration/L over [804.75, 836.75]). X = 0.141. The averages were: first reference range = 3.52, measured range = 3.18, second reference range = 3.74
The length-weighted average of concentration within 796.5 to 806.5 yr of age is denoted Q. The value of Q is 3.93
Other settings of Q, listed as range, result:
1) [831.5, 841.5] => 3.75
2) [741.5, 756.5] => 3.87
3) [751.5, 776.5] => 3.85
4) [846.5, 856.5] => 3.74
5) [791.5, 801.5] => 3.79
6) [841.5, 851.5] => 3.74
